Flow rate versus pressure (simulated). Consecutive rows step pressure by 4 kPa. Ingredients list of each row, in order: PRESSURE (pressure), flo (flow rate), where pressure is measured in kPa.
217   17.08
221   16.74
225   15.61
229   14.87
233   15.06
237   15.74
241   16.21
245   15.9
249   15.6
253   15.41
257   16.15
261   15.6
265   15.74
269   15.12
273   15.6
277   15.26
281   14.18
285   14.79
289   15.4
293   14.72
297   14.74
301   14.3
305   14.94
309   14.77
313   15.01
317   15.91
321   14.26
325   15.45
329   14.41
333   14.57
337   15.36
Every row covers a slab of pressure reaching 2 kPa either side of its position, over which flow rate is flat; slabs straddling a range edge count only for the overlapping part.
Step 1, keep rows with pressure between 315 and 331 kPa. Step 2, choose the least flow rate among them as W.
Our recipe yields 14.26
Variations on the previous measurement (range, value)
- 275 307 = 14.18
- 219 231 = 14.87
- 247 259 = 15.41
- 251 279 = 15.12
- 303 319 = 14.77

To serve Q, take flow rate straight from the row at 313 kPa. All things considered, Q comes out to 15.01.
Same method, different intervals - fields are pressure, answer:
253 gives 15.41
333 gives 14.57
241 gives 16.21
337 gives 15.36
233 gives 15.06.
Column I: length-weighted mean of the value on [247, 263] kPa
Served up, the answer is 15.7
